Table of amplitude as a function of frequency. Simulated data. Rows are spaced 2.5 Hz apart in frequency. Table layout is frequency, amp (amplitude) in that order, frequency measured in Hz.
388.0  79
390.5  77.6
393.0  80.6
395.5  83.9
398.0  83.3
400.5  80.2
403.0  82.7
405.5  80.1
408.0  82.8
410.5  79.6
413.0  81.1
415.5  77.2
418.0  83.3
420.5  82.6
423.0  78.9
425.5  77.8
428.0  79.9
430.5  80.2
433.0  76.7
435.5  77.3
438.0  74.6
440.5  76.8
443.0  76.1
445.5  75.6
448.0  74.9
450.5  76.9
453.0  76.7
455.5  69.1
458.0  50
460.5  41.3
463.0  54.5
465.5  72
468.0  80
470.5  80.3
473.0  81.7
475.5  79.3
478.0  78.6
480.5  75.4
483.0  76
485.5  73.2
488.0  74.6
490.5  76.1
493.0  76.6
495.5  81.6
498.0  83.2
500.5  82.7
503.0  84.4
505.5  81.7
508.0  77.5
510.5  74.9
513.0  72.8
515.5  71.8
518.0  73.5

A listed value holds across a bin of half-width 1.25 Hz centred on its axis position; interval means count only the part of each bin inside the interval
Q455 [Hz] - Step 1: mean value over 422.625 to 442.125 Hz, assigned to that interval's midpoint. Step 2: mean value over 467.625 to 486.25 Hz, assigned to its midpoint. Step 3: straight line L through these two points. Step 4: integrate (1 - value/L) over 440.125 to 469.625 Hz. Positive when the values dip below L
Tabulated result 3.5 Hz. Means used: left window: 77.7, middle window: 68.6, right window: 78.1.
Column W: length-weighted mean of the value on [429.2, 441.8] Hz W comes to 77.1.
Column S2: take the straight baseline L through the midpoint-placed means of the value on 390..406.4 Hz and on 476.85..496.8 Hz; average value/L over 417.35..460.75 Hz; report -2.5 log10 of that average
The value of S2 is 0.07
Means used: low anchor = 81.4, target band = 74.4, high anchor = 76.5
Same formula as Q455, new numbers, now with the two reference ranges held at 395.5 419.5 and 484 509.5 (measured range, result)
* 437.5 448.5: 0.64 Hz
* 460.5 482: 1.74 Hz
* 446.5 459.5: 1.80 Hz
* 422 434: 0.31 Hz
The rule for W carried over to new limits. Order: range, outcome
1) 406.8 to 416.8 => 80.2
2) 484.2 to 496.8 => 76.4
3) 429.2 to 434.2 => 78.5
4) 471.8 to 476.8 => 80.5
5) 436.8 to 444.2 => 75.8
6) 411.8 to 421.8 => 81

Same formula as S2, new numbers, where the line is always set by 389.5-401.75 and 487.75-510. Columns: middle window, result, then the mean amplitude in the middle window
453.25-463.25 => 0.39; 55.9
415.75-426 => 0.00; 80.5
